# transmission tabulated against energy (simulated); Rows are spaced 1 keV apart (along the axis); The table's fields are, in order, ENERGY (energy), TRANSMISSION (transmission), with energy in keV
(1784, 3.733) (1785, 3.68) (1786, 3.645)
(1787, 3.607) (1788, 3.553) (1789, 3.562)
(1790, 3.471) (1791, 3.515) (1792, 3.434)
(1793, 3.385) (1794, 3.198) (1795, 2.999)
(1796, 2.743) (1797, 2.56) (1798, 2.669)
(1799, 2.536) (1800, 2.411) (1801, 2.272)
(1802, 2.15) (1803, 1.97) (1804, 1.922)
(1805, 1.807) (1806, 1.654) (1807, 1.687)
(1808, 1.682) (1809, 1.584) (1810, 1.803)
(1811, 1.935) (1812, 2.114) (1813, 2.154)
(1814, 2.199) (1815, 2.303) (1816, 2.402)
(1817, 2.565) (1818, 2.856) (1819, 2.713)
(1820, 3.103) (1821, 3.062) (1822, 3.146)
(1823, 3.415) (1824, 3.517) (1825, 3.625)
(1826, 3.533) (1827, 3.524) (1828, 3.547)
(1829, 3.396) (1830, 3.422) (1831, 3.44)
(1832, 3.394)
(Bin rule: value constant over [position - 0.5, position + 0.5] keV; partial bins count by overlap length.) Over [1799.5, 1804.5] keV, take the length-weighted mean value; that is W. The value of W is 2.15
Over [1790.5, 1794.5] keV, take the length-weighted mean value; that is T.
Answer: 3.38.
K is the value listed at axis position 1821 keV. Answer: 3.062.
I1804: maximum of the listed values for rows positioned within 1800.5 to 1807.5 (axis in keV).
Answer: 2.272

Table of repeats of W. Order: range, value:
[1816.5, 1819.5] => 2.71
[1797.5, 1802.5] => 2.41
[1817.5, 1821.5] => 2.93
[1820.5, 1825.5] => 3.35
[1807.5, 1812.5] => 1.82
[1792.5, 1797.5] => 2.98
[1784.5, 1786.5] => 3.66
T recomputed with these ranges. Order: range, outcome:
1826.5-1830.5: 3.47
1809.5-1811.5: 1.87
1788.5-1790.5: 3.52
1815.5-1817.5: 2.48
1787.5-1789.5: 3.56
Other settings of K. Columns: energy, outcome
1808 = 1.682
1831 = 3.44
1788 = 3.553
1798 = 2.669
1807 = 1.687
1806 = 1.654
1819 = 2.713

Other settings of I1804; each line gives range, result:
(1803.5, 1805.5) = 1.922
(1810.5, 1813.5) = 2.154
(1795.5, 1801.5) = 2.743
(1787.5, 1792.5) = 3.562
